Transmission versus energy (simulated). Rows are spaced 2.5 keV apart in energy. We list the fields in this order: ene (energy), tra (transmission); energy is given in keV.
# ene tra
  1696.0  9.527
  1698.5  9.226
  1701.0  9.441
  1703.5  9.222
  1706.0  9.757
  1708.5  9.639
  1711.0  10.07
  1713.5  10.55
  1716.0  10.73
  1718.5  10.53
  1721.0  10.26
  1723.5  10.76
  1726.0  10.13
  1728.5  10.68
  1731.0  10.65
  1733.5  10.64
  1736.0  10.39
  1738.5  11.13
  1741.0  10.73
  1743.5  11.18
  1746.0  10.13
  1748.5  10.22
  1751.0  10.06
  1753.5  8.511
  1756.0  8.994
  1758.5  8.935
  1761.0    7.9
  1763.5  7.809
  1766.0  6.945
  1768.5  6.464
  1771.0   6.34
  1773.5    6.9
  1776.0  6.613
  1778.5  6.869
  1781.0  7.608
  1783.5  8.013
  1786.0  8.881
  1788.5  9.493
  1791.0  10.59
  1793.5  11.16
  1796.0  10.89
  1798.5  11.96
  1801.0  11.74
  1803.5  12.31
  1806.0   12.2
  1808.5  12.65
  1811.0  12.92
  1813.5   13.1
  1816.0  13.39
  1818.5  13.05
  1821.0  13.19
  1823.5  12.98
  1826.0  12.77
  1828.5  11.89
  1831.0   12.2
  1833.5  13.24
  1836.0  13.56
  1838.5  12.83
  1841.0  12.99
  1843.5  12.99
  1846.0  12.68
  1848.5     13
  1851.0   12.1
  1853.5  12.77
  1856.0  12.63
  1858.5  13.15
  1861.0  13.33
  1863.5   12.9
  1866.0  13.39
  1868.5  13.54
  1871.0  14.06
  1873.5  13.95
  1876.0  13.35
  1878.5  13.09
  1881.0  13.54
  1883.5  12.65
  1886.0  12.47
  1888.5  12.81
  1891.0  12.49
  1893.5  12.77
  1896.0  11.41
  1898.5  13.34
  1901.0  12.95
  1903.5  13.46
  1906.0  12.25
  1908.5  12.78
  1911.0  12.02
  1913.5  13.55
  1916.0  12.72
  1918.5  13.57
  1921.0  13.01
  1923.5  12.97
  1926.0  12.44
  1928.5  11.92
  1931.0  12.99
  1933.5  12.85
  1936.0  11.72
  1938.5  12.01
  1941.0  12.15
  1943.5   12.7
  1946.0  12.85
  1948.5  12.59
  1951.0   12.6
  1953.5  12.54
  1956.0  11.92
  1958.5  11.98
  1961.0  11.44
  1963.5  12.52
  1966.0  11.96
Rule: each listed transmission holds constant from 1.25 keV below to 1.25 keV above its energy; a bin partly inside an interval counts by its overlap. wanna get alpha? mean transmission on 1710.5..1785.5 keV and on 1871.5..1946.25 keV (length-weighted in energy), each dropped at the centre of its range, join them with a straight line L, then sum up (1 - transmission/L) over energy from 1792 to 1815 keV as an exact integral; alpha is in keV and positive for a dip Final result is -3.6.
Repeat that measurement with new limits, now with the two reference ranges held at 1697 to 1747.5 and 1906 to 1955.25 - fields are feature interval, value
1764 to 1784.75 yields 7.39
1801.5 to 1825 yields -3.17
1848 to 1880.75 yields -3.62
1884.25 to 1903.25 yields -0.70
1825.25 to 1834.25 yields -0.77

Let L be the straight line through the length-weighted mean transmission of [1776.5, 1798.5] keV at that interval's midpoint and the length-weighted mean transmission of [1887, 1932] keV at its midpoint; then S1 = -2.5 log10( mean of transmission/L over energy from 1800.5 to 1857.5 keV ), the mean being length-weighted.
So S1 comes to -0.22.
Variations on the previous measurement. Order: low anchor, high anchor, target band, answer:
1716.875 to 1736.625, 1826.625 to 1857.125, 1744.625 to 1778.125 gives 0.345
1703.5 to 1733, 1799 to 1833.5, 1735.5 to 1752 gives 0.035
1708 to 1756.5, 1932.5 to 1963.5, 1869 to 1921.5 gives -0.103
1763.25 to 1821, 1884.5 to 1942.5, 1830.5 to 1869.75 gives -0.153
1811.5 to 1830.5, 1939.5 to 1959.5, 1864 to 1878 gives -0.073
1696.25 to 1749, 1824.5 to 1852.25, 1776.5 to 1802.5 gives 0.212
